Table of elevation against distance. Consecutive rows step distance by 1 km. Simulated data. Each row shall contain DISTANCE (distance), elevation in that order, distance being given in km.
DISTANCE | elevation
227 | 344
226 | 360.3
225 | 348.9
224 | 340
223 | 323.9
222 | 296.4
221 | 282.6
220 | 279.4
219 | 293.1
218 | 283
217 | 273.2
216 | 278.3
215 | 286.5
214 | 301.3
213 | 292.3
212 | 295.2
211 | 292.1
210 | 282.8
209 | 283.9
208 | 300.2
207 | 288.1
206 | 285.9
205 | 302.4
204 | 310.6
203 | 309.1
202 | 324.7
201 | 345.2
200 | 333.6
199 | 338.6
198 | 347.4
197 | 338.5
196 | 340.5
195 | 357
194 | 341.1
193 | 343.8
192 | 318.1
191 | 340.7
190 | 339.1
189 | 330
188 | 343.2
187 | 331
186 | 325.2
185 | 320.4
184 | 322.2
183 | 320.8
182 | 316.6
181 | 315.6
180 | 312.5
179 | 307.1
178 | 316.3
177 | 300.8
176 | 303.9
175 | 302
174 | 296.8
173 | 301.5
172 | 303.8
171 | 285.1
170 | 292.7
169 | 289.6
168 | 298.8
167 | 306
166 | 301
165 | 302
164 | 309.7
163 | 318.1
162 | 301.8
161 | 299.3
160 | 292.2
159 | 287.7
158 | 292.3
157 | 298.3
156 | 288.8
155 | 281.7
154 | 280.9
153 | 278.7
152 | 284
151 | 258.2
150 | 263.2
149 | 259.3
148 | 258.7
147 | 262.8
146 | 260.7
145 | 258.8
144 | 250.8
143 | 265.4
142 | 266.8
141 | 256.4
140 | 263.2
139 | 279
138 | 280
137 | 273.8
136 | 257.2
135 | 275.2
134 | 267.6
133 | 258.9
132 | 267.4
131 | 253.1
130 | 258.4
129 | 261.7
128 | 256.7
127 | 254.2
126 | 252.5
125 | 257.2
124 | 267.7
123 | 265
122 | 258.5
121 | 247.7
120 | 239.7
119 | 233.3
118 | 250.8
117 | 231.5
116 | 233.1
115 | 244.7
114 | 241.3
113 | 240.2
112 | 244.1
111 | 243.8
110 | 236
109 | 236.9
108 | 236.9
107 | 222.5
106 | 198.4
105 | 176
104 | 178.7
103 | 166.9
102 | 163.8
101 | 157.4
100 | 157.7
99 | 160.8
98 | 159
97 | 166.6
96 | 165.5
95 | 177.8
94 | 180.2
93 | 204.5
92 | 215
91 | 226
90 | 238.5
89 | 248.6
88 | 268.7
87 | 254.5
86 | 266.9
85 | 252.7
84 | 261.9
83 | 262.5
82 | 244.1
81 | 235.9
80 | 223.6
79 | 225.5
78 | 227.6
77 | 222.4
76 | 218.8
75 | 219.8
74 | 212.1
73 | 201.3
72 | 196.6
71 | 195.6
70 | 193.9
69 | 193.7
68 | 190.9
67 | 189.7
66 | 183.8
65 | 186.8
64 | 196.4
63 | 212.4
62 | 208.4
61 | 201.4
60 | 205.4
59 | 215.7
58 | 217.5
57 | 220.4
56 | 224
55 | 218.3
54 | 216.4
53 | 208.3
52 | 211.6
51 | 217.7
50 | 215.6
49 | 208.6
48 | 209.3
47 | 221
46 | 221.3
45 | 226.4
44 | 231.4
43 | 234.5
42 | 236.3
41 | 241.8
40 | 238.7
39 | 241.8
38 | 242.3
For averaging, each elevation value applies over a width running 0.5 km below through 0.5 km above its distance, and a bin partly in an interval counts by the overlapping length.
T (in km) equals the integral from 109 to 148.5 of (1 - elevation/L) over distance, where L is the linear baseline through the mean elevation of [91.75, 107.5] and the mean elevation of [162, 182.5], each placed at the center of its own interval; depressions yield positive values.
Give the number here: -4.9 km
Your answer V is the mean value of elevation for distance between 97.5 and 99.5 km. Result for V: 160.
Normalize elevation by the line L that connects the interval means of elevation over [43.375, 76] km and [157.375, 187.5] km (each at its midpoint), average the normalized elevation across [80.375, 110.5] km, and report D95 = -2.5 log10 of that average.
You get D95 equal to 0.13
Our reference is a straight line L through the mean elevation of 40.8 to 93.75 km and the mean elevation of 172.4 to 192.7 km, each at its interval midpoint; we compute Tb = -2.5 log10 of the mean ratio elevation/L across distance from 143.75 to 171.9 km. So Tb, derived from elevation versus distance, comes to 0.05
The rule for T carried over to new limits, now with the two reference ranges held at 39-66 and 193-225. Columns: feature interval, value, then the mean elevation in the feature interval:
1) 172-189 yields -1.30 km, 315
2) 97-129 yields 3.86 km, 223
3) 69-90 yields 0.20 km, 231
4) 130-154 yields 0.38 km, 265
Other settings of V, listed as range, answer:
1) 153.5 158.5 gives 288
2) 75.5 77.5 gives 221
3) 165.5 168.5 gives 302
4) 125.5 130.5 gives 257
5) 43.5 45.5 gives 229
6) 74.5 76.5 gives 219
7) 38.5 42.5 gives 240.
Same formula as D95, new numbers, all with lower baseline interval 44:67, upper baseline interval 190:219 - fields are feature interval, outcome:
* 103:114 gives 0.13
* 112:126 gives 0.03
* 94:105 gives 0.40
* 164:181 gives -0.04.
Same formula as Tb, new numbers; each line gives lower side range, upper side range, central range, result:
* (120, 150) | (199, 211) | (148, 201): -0.08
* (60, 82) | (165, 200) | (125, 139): 0.02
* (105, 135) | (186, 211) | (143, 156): 0.03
